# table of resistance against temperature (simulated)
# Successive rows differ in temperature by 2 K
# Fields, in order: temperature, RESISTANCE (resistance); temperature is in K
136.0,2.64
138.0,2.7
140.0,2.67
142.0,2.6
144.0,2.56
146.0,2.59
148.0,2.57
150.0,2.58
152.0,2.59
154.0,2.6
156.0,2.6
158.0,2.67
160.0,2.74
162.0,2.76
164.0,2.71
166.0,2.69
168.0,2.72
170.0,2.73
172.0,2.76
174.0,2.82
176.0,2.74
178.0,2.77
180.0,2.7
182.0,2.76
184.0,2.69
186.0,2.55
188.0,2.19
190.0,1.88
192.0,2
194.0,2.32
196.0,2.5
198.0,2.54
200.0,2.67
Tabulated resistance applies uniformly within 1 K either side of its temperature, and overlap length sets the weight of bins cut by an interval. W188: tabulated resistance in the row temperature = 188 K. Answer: 2.19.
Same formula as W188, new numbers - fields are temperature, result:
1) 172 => 2.76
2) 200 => 2.67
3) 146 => 2.59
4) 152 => 2.59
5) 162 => 2.76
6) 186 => 2.55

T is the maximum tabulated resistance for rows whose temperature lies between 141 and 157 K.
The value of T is 2.6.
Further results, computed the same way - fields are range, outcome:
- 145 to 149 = 2.59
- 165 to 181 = 2.82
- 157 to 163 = 2.76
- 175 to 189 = 2.77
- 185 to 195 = 2.55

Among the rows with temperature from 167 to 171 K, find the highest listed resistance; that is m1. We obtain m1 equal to 2.73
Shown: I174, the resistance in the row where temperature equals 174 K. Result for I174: 2.82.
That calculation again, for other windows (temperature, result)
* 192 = 2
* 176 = 2.74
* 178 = 2.77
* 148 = 2.57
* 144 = 2.56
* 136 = 2.64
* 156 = 2.6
